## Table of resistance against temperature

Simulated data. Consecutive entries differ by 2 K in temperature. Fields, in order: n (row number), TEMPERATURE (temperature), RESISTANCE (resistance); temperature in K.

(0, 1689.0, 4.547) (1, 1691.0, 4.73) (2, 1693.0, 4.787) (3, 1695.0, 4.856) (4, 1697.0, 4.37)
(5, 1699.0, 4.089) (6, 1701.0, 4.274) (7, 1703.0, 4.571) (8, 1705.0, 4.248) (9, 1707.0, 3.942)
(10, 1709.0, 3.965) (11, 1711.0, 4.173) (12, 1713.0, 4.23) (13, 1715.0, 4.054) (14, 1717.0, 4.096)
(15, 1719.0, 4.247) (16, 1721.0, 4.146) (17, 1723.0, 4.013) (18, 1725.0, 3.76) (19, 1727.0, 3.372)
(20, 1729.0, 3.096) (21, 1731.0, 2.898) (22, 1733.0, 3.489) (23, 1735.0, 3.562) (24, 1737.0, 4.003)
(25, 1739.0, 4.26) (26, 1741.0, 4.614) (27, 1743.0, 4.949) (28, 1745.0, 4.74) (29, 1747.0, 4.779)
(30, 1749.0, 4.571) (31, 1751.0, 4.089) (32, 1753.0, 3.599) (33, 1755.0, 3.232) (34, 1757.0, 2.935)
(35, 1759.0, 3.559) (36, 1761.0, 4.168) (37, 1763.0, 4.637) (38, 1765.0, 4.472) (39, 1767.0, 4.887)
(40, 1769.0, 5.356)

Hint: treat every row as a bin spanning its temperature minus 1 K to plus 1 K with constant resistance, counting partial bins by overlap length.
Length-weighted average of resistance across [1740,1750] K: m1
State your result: 4.73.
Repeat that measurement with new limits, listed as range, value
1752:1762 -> 3.5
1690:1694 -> 4.76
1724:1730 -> 3.41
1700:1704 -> 4.42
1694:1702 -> 4.4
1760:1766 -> 4.43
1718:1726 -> 4.04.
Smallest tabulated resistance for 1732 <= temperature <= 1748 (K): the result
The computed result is 3.489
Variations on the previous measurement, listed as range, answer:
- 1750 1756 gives 3.232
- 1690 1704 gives 4.089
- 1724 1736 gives 2.898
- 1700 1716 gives 3.942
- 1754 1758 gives 2.935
